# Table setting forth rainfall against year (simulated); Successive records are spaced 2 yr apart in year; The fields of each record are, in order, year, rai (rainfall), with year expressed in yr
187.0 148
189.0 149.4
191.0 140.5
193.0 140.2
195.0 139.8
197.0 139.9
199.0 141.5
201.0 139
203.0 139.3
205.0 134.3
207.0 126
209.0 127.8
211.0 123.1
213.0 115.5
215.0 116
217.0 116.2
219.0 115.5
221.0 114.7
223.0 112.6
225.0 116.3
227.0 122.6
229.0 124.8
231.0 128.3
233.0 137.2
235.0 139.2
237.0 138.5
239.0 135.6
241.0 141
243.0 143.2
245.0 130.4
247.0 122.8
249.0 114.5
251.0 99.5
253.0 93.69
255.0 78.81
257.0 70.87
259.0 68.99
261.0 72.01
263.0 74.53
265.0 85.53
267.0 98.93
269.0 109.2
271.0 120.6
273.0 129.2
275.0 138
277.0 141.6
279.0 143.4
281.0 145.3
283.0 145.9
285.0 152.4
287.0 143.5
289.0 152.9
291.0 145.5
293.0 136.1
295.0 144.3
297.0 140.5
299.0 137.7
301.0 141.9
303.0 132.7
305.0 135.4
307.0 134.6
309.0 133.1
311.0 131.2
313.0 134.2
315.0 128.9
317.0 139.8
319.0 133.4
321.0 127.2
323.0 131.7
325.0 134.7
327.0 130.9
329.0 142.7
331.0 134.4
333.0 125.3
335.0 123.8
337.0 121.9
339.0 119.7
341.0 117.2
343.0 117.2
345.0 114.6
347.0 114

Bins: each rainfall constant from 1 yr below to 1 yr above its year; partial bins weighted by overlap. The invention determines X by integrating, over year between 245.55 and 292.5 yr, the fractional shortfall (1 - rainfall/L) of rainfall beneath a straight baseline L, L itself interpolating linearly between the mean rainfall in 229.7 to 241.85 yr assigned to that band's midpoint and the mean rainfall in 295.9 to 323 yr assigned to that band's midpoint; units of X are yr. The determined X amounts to 6.9 yr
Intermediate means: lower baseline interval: 136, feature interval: 115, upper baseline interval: 135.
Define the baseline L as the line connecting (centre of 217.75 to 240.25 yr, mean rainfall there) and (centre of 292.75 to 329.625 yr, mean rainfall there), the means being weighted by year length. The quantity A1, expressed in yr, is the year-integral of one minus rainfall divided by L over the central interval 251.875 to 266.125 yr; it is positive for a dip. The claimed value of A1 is 5.6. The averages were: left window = 126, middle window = 78.2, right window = 135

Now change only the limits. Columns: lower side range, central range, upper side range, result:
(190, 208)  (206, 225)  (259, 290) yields 2.2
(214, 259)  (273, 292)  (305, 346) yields -3.2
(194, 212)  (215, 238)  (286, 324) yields 1.9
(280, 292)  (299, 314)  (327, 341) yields 0.4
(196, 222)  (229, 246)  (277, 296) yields -0.3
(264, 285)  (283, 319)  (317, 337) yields -2.8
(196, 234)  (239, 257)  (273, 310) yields 2.5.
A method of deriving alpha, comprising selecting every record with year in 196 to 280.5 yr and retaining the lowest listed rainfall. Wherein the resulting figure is 68.99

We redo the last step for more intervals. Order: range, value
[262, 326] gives 74.53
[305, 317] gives 128.9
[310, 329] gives 127.2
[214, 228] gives 112.6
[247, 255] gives 78.81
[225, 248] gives 116.3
